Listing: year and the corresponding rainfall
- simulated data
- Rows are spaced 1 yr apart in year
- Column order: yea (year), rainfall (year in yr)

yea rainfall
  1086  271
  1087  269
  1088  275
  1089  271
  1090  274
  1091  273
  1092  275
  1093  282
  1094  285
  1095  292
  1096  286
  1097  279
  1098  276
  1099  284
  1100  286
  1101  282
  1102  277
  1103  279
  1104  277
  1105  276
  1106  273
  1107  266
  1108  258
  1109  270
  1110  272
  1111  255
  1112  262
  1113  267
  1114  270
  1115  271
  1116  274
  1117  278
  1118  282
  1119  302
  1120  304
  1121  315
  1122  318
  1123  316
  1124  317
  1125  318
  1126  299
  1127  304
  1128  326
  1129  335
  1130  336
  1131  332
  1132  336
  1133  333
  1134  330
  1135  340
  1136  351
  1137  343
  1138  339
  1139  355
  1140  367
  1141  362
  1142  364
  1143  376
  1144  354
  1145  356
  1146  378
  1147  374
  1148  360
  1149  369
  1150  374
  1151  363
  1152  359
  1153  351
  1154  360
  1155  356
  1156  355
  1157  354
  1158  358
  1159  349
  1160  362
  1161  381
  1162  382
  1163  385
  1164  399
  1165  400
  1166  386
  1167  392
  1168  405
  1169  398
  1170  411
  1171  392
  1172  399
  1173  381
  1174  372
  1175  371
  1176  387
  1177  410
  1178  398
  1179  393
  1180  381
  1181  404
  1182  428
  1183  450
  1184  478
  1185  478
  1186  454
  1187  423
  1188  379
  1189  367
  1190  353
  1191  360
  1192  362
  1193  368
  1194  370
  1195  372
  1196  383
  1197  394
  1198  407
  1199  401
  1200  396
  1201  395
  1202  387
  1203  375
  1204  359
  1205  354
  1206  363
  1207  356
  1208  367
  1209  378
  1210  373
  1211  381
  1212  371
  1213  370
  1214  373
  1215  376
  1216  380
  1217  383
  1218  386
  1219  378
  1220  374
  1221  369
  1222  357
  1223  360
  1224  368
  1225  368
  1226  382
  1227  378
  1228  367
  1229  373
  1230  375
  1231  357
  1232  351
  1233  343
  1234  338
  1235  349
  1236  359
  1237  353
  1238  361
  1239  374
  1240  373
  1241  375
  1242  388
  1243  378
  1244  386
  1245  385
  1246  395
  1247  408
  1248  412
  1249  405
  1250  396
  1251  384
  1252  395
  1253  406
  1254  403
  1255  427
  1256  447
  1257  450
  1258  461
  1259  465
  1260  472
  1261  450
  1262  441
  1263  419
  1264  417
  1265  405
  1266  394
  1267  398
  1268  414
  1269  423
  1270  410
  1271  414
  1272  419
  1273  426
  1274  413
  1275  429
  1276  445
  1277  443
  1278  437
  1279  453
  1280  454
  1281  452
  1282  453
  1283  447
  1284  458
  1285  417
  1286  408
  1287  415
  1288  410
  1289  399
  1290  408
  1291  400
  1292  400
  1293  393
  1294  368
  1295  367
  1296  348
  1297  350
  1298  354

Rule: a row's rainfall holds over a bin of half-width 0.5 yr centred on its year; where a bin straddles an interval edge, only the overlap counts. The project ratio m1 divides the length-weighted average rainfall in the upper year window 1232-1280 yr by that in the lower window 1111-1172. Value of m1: 1.2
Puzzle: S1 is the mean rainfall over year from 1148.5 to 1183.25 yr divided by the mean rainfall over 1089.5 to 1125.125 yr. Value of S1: 1.36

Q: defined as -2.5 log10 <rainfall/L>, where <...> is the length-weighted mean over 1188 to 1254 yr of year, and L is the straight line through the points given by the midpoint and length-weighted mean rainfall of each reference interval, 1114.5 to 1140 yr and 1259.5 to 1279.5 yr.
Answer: 0.04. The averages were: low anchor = 319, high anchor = 426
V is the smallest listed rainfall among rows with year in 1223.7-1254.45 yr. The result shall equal 338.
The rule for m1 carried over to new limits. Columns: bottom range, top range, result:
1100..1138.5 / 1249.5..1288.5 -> 1.43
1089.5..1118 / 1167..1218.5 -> 1.42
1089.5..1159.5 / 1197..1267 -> 1.23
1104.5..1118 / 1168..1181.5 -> 1.46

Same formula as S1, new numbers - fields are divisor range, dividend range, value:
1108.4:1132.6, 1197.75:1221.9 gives 1.26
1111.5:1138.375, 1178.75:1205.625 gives 1.27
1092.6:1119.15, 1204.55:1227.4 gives 1.35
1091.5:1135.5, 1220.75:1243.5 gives 1.25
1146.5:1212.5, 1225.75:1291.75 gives 1.06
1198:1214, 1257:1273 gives 1.14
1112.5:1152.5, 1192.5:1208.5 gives 1.14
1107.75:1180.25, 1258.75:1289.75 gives 1.24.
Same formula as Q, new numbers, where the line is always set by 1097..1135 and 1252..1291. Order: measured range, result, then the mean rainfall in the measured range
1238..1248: 0.052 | 385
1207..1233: 0.036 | 371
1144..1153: -0.137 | 365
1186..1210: -0.041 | 378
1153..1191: -0.146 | 392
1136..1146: -0.137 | 358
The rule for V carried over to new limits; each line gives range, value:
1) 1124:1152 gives 299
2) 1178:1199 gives 353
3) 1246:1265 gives 384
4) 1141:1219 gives 349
